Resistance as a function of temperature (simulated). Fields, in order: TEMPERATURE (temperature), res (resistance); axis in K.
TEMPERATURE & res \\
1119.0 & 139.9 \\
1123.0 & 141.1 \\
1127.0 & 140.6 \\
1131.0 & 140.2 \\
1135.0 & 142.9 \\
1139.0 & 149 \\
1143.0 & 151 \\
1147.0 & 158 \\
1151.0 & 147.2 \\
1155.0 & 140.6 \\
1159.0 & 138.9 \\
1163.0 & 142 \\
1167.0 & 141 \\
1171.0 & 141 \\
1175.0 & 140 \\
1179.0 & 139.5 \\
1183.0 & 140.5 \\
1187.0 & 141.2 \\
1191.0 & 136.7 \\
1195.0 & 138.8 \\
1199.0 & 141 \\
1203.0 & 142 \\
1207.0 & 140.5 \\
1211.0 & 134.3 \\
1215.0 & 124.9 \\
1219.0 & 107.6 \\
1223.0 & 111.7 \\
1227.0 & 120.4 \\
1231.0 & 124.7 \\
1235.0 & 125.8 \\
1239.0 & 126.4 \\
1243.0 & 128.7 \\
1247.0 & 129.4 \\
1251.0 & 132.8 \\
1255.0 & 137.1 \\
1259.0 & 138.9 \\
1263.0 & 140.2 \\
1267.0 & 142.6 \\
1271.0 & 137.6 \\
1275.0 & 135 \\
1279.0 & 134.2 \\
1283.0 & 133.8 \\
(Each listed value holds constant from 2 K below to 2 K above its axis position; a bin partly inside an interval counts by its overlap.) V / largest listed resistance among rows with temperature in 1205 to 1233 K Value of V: 140.5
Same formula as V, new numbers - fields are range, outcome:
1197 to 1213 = 142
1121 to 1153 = 158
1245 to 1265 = 140.2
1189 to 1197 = 138.8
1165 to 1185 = 141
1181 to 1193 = 141.2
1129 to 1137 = 142.9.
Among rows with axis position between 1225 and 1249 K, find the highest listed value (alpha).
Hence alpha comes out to 129.4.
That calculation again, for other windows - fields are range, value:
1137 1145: 151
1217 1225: 111.7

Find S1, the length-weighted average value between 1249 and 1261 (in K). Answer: 136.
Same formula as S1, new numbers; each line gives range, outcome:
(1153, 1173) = 141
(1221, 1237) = 121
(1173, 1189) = 140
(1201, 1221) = 130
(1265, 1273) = 140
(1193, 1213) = 139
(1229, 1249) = 127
